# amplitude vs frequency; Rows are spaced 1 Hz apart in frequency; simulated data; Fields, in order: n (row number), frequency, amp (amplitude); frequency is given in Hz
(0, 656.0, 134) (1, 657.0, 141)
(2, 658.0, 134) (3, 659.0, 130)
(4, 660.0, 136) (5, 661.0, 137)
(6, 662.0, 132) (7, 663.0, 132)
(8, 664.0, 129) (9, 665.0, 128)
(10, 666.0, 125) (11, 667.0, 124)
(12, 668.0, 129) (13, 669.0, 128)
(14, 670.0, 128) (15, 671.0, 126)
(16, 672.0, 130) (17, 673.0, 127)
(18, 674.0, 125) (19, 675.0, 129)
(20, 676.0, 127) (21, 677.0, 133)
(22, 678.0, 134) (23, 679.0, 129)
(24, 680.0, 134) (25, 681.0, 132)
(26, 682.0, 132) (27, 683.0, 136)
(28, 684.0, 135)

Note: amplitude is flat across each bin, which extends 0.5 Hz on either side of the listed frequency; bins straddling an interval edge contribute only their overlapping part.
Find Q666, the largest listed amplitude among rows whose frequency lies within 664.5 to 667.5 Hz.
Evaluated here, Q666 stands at 128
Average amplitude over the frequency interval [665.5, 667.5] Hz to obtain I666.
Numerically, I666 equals 124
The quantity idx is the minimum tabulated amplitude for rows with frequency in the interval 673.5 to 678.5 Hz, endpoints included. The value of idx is 125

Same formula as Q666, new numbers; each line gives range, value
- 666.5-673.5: 130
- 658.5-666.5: 137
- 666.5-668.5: 129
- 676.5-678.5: 134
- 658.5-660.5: 136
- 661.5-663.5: 132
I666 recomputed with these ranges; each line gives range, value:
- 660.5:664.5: 132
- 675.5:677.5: 130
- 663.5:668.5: 127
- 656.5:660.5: 135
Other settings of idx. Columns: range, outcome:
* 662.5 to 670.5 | 124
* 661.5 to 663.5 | 132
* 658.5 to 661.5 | 130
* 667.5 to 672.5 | 126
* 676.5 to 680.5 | 129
